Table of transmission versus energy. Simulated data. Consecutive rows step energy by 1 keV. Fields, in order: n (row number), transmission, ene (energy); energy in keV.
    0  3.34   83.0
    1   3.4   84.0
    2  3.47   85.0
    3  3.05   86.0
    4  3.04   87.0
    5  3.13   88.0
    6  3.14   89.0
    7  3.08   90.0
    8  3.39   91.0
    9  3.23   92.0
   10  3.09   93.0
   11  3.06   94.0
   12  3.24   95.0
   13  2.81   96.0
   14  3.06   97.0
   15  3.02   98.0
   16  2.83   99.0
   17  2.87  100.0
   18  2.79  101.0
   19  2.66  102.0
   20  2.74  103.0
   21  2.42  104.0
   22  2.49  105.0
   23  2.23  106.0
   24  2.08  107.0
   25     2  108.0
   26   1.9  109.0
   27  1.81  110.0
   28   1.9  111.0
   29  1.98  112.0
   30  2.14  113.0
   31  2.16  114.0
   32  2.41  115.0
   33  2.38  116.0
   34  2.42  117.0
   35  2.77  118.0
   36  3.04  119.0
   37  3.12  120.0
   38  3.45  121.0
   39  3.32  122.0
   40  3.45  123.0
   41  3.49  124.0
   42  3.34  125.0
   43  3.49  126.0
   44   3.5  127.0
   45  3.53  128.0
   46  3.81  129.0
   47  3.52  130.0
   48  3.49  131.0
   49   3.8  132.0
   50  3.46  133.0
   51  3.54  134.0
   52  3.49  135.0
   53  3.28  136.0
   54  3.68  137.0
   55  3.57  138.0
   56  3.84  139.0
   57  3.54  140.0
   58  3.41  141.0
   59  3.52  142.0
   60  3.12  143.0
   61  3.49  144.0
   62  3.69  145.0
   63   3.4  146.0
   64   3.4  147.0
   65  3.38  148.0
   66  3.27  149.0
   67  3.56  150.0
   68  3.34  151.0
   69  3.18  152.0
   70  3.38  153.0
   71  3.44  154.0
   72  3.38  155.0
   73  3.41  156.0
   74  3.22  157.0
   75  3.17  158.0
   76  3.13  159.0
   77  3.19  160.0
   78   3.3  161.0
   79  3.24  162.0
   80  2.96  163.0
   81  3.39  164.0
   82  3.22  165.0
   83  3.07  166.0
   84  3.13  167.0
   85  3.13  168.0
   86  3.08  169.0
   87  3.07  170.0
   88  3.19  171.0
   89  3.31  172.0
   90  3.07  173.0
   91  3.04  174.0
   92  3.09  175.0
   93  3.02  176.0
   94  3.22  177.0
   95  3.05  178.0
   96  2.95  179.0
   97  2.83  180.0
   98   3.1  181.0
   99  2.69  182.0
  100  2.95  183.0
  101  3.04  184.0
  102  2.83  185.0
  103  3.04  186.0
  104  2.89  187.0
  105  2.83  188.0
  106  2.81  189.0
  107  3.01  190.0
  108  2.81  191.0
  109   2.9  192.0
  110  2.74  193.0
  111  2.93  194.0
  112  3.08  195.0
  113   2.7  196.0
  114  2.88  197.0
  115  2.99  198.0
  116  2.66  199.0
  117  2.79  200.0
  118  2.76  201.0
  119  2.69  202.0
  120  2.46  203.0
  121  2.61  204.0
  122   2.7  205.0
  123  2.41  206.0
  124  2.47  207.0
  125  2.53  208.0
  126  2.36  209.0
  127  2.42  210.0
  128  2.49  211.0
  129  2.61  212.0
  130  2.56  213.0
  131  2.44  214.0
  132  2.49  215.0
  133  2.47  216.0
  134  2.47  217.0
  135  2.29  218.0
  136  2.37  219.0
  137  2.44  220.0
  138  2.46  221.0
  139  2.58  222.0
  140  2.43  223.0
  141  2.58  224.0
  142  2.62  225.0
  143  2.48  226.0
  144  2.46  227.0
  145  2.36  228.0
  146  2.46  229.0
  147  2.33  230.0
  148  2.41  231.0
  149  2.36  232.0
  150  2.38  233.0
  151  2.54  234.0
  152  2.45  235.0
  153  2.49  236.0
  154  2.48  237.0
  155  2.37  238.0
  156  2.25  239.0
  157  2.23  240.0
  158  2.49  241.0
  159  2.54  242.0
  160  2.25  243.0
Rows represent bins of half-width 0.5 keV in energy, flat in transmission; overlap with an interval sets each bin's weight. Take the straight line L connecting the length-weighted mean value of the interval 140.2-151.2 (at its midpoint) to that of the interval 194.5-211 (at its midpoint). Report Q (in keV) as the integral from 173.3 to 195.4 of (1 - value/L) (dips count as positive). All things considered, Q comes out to -0.4 keV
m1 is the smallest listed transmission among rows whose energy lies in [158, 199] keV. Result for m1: 2.66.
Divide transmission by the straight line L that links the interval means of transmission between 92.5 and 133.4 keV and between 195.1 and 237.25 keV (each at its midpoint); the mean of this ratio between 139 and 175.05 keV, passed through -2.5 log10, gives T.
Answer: -0.21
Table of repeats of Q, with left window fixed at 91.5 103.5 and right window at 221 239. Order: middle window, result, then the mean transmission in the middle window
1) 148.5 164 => -3.1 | 3.28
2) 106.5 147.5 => -3.8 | 3.09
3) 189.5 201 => -1.2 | 2.86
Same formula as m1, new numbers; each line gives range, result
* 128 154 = 3.12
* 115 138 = 2.38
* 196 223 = 2.29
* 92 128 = 1.81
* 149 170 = 2.96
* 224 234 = 2.33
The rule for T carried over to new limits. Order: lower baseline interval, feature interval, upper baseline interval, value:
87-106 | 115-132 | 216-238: -0.15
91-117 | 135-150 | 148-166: -0.13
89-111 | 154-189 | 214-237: -0.21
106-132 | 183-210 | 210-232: -0.09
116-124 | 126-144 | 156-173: -0.14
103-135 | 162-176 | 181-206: -0.11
